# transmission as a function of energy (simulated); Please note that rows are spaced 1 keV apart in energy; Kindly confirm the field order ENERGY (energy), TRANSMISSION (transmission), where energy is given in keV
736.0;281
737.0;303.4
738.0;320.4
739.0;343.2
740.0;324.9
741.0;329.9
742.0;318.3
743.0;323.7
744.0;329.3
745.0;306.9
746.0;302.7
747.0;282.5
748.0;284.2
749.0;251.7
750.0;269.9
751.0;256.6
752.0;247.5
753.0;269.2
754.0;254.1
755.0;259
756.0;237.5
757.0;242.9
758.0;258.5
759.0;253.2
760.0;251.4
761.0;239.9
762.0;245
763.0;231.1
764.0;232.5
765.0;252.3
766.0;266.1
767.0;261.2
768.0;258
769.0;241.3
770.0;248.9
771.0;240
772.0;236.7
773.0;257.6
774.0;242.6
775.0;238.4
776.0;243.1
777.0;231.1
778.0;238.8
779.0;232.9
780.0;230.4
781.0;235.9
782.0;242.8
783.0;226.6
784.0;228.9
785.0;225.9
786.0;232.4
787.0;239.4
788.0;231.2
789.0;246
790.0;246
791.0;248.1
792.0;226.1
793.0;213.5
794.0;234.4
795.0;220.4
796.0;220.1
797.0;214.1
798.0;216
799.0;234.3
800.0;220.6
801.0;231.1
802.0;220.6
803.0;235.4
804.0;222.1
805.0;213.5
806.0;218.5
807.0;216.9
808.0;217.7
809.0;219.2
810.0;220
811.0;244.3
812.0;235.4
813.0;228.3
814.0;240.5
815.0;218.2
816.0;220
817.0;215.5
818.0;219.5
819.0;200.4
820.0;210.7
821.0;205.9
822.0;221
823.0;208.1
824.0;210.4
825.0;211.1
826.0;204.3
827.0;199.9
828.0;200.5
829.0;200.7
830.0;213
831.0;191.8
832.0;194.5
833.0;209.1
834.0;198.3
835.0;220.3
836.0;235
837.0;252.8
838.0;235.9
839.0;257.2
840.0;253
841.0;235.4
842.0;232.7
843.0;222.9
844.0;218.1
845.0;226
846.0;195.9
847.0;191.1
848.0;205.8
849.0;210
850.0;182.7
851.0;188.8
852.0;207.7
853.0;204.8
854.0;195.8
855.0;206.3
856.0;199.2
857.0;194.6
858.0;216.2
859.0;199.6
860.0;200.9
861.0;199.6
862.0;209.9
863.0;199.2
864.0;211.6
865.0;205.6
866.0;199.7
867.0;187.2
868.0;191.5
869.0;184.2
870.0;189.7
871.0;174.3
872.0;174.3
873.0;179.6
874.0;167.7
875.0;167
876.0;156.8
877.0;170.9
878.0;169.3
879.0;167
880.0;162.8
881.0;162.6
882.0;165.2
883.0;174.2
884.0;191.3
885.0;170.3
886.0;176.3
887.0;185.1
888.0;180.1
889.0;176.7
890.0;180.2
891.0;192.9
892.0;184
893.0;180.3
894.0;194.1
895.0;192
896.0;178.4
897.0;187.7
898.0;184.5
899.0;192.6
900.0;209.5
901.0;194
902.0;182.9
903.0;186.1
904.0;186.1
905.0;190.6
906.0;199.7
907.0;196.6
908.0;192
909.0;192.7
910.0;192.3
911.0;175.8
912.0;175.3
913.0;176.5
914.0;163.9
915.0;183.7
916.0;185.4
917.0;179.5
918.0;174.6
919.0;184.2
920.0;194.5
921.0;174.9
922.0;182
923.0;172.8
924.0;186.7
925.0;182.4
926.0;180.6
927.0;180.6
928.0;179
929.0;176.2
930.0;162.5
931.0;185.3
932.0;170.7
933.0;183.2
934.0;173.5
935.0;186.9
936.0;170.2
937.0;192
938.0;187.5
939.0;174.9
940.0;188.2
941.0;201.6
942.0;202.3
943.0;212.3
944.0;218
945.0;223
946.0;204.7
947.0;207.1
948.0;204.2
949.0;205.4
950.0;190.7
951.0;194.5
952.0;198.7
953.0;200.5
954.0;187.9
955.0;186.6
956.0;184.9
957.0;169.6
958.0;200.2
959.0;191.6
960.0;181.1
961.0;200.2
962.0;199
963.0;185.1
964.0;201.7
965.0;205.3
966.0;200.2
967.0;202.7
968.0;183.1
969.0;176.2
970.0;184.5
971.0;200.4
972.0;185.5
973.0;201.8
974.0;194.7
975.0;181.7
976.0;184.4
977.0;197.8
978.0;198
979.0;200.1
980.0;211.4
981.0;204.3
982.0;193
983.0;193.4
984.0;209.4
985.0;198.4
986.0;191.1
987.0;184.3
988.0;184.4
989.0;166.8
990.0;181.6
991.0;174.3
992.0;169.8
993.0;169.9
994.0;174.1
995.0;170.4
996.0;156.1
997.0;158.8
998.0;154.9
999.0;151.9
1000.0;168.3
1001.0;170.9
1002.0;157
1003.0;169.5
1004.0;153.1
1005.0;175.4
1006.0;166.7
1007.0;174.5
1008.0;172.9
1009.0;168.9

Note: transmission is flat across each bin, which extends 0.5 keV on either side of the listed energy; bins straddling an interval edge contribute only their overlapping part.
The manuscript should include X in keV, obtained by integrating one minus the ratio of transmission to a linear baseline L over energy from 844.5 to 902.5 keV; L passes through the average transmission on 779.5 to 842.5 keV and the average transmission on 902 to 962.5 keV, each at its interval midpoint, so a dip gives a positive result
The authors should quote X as 4.7 keV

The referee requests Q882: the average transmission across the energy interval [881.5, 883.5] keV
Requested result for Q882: 170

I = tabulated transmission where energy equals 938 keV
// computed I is 187.5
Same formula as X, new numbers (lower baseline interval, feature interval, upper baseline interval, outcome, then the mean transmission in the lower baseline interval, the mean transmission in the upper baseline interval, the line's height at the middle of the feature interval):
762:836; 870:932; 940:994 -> 7.8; 227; 194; 207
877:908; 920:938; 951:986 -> 0.8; 183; 194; 188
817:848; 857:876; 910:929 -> 1.0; 216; 180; 202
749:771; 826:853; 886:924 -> 0.1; 251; 185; 215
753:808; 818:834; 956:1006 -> 1.4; 237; 184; 225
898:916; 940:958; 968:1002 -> -1.4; 188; 183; 185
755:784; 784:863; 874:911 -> -0.5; 243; 182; 217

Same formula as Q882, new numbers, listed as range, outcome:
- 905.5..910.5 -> 195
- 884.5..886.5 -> 173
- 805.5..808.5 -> 218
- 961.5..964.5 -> 195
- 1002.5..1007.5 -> 168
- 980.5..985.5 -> 200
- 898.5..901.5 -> 199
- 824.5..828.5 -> 204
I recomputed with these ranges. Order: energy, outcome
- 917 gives 179.5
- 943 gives 212.3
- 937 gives 192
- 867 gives 187.2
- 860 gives 200.9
